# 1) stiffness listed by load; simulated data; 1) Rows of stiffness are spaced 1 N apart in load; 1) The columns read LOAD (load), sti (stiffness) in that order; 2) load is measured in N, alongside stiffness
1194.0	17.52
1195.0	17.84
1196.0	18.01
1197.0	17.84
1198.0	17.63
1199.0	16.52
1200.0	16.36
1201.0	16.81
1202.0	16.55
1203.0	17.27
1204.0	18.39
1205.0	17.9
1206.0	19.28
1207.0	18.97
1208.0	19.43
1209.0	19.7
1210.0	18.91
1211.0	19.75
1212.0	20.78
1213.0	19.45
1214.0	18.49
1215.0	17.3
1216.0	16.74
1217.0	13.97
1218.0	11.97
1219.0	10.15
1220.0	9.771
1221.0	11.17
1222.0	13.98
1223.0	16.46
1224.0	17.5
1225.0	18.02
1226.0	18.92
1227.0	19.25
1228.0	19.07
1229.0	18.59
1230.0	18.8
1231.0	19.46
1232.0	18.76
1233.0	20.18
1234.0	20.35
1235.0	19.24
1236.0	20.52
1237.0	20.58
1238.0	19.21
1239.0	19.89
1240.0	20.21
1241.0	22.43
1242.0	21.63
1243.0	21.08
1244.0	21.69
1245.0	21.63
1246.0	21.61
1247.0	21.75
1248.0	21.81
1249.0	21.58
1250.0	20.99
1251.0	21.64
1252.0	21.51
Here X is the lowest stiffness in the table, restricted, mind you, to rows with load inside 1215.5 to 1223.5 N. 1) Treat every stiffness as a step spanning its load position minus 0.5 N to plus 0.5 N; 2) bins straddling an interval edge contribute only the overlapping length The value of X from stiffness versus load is 9.771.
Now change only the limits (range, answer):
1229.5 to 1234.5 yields 18.76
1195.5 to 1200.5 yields 16.36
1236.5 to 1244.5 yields 19.21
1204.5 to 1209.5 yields 17.9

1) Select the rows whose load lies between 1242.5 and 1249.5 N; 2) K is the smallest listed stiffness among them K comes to 21.08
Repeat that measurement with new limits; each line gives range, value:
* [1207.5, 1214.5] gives 18.49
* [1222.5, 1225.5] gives 16.46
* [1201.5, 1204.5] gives 16.55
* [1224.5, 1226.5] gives 18.02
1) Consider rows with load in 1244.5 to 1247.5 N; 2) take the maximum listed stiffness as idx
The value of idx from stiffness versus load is 21.75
